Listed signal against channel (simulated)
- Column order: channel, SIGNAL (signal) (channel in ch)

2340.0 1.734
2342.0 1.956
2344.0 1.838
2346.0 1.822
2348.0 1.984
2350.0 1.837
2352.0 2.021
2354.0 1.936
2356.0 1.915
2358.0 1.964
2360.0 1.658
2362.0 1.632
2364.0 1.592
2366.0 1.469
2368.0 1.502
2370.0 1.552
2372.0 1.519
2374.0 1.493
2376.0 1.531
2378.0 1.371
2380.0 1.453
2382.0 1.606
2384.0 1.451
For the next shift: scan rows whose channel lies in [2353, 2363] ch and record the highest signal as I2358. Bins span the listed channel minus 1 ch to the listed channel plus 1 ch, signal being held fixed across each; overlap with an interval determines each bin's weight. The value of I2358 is 1.964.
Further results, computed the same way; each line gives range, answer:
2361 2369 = 1.632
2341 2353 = 2.021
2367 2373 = 1.552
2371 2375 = 1.519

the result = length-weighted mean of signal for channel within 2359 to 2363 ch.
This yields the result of 1.65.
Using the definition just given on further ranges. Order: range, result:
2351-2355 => 1.98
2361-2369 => 1.55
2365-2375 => 1.51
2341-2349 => 1.9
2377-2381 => 1.41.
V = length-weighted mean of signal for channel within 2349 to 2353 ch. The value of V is 1.93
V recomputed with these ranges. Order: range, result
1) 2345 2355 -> 1.92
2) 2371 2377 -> 1.51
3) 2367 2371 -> 1.53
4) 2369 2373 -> 1.54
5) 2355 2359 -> 1.94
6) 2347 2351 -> 1.91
